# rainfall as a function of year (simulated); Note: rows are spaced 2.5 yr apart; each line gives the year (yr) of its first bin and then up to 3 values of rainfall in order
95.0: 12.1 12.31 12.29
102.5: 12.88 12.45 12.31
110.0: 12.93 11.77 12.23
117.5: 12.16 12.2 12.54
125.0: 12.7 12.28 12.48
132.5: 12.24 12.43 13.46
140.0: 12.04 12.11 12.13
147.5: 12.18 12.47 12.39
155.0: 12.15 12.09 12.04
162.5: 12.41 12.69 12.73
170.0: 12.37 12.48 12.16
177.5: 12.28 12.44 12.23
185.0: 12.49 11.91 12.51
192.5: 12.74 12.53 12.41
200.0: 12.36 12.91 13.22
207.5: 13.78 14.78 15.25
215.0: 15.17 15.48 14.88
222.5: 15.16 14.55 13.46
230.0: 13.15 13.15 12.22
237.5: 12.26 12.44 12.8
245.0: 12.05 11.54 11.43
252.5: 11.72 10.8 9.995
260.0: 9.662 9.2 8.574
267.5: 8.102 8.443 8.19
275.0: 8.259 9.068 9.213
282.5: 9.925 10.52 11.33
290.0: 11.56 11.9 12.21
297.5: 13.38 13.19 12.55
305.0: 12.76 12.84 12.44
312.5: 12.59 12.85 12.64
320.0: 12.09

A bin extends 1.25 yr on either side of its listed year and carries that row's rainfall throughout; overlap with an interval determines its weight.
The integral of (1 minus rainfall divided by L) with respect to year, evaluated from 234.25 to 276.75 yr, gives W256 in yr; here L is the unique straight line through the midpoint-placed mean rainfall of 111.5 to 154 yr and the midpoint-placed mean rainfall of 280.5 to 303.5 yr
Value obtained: 5.28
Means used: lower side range 12.3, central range 10.4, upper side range 11.7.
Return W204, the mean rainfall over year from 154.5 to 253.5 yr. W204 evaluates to 12.9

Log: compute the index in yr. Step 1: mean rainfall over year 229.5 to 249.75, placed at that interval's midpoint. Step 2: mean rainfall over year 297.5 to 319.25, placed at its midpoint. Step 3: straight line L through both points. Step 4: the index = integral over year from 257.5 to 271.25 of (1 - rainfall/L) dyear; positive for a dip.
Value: 4.0 yr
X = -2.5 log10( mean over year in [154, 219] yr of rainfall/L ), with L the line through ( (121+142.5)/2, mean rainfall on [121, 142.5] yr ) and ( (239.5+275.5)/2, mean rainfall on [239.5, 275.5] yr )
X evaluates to -0.13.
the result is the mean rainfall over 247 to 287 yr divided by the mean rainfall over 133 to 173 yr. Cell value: 0.78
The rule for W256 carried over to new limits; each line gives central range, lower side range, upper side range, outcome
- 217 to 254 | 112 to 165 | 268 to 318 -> -4.4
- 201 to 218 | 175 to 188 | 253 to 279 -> -4.7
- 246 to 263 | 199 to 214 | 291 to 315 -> 3.2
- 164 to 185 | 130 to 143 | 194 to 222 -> 1.3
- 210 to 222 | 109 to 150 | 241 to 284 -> -4.8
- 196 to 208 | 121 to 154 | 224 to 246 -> -0.1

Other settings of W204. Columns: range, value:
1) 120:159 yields 12.4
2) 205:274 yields 12.2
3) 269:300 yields 10.5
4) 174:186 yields 12.3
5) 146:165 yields 12.3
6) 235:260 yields 11.6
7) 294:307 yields 12.8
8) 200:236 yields 14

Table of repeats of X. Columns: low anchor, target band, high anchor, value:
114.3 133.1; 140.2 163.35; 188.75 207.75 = 0.03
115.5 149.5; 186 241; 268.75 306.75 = -0.16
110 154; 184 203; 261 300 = -0.10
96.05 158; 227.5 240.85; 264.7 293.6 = -0.22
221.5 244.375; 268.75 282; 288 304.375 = 0.41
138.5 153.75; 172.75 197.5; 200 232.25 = 0.08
